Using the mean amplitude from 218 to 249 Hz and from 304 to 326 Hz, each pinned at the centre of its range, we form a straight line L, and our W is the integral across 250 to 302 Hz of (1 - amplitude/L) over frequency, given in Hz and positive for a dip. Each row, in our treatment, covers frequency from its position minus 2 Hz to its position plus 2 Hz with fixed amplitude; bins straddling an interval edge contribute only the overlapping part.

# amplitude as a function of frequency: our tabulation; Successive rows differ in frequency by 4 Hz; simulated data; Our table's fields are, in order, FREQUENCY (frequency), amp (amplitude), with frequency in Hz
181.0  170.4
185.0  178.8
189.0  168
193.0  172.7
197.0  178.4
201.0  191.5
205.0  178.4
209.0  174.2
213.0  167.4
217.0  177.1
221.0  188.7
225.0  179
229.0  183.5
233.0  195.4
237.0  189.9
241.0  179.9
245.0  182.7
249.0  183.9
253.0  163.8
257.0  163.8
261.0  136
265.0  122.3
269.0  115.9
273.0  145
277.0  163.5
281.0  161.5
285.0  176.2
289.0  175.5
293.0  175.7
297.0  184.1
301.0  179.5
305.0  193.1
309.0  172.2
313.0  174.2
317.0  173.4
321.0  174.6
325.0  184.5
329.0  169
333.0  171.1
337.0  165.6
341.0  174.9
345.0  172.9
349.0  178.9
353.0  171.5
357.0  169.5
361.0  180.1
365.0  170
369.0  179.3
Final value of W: 6.44 Hz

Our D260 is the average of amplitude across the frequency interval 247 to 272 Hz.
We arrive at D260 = 148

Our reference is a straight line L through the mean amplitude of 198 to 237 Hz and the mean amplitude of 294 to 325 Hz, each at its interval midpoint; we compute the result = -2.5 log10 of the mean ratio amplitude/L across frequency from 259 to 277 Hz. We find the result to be 0.33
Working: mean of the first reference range 182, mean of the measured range 134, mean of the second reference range 179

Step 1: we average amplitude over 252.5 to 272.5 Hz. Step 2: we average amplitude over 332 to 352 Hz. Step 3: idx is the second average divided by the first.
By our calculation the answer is 1.24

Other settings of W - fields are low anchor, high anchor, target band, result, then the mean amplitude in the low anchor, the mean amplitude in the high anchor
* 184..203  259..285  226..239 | -2.3 Hz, 178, 143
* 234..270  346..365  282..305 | -1.6 Hz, 162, 174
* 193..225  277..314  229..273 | 3.5 Hz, 179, 176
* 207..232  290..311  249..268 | 3.3 Hz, 179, 181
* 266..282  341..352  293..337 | -4.2 Hz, 144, 175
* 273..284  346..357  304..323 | -1.1 Hz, 161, 174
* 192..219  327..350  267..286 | 2.5 Hz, 177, 172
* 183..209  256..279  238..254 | -2.9 Hz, 178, 140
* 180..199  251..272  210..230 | -2.4 Hz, 174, 141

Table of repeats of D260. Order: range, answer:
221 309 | 170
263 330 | 167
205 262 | 177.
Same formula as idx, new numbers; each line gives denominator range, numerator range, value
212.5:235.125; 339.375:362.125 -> 0.95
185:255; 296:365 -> 0.98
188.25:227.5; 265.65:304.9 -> 0.92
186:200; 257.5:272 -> 0.74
